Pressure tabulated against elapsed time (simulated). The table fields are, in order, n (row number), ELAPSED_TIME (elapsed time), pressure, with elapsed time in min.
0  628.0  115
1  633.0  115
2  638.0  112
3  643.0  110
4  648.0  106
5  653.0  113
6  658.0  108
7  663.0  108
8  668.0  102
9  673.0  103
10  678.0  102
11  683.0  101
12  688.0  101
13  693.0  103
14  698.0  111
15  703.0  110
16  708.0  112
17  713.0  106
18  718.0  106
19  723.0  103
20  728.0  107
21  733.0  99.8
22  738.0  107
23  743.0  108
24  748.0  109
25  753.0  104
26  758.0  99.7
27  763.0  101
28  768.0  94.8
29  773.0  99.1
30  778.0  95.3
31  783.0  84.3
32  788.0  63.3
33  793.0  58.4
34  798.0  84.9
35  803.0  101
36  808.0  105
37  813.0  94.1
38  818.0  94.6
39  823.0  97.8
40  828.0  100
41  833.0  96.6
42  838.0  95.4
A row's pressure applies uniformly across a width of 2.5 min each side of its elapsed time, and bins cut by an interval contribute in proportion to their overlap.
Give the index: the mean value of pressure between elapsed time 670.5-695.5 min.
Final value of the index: 102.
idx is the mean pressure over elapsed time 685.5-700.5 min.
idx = 105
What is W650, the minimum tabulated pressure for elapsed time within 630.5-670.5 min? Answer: 102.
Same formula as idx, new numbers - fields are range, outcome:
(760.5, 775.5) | 98.3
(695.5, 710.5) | 111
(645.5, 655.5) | 110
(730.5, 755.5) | 106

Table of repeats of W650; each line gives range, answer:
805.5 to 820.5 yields 94.1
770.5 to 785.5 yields 84.3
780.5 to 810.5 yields 58.4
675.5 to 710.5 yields 101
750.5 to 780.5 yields 94.8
